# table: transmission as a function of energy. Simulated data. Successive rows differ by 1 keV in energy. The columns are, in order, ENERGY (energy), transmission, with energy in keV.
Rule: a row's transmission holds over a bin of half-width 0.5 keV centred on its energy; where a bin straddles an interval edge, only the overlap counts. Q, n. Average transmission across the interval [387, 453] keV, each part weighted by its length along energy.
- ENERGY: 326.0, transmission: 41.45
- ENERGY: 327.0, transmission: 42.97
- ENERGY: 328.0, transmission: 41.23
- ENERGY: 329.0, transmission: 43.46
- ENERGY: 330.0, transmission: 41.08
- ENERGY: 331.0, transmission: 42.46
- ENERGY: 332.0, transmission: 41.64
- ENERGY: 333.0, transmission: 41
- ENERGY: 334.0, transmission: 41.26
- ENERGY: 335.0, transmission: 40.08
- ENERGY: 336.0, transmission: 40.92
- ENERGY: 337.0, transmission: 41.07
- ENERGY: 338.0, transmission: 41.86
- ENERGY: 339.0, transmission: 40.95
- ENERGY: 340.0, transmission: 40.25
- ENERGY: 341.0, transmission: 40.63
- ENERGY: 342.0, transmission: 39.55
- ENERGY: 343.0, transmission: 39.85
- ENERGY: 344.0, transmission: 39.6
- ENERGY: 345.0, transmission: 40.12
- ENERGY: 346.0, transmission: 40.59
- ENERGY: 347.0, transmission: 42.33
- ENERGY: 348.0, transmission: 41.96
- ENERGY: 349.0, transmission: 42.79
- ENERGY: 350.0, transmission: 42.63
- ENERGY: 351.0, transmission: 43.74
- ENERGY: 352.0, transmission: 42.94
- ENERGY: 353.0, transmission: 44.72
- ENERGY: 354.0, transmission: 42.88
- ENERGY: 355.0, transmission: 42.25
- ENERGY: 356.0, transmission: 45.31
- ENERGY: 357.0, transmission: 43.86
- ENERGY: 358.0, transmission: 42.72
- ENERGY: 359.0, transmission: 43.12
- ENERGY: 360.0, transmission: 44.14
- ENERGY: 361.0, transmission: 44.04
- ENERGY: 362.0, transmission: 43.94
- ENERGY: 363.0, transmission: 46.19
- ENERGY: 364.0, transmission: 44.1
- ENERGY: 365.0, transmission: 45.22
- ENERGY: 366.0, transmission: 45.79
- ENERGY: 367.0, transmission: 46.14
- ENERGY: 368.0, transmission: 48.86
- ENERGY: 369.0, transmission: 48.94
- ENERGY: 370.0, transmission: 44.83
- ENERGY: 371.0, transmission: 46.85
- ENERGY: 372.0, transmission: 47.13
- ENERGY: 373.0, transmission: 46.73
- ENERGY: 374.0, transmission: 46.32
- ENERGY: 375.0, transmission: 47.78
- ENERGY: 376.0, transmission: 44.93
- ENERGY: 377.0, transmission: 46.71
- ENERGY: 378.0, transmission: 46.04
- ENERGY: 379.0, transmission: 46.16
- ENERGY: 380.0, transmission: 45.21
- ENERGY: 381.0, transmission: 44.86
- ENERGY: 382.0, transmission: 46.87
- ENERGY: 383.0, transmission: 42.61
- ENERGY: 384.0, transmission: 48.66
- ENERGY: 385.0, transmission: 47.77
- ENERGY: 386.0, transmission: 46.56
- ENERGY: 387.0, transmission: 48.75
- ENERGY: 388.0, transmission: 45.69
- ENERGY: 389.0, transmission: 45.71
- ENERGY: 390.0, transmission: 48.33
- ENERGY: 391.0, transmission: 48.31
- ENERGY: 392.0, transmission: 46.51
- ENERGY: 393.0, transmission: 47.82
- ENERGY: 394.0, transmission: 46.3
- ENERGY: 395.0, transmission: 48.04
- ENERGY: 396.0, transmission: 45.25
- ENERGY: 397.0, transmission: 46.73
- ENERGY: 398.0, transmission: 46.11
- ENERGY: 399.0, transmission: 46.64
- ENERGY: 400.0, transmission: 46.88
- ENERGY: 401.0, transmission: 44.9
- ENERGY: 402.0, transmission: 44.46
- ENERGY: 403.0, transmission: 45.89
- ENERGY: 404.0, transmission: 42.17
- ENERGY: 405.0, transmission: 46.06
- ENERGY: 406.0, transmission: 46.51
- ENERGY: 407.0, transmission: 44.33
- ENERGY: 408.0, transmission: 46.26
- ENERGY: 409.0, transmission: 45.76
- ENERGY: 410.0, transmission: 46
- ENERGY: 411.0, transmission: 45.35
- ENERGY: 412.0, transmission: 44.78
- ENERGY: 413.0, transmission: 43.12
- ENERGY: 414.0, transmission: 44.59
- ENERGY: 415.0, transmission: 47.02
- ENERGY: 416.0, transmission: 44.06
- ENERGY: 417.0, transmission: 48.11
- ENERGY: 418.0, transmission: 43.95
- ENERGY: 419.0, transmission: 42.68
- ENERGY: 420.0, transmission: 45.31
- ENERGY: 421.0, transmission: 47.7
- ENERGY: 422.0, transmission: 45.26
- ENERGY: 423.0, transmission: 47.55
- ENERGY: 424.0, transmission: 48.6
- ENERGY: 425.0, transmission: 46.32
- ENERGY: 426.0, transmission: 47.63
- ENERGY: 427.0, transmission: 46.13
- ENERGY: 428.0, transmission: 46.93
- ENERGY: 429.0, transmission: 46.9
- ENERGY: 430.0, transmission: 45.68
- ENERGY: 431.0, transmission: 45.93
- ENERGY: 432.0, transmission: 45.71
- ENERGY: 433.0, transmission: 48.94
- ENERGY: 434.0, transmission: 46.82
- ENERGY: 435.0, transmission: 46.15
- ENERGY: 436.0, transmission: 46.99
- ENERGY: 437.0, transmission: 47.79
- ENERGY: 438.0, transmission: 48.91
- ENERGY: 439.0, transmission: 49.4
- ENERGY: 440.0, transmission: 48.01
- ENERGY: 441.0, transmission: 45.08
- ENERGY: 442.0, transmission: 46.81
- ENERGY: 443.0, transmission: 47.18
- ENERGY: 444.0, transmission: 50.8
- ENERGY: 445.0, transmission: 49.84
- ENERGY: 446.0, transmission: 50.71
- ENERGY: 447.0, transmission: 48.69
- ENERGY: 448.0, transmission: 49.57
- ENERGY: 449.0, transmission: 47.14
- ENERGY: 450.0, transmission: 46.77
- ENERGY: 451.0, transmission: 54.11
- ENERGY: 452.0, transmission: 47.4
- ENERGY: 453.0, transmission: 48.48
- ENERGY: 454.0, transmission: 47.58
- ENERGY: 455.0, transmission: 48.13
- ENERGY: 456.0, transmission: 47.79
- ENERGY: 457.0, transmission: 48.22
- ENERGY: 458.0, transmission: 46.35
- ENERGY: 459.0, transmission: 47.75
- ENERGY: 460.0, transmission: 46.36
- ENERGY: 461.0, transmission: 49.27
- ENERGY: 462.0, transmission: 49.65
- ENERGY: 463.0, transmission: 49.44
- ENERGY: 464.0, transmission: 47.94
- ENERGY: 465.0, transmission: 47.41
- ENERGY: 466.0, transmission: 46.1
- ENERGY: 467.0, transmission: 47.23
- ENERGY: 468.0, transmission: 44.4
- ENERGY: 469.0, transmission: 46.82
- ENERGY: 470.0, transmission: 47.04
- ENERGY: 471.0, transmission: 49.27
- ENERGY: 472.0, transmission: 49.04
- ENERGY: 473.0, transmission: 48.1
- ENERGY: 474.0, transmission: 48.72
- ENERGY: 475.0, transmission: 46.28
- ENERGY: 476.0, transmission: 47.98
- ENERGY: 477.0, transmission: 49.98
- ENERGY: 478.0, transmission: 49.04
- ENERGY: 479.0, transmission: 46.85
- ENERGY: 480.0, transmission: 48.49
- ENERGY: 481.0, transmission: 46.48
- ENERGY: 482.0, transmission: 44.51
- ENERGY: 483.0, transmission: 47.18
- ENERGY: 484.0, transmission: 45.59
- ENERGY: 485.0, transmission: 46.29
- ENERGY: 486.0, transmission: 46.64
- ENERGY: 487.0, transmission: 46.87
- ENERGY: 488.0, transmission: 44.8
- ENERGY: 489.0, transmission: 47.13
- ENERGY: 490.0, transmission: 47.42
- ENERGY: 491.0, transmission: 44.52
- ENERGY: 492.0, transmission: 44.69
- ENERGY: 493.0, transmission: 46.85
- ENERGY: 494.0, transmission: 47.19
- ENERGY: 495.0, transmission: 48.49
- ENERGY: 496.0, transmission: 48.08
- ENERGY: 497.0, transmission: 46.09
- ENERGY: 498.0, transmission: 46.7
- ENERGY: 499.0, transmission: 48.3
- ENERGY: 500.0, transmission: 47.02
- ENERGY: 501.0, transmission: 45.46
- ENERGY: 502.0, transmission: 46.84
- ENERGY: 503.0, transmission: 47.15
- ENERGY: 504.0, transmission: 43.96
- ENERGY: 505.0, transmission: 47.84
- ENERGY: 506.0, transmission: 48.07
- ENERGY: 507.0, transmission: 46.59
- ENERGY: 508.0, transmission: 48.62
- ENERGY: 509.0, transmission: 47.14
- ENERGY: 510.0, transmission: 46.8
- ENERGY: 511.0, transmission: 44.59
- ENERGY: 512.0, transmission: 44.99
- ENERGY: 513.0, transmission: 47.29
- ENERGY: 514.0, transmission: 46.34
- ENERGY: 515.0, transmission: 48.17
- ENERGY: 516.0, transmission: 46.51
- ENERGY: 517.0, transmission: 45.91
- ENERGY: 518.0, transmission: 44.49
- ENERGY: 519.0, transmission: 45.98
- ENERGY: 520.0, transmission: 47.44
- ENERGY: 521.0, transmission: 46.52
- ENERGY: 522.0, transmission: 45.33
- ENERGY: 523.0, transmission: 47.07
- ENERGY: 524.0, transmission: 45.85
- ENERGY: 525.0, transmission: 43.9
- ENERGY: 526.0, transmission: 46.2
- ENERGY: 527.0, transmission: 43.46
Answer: 46.8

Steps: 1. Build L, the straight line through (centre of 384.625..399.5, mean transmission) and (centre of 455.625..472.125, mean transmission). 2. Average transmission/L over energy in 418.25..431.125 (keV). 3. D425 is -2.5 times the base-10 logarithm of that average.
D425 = 0.02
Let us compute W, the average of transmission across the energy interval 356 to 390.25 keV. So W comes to 45.9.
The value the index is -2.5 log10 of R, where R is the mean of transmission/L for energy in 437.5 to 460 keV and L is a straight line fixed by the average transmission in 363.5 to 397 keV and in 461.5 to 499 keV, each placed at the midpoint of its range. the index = -0.03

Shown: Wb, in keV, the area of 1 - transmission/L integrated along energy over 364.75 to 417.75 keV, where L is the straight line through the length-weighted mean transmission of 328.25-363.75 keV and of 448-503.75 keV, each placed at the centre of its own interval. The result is -2.6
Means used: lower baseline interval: 42.2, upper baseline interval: 47.4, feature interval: 46.2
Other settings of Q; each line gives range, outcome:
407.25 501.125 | 47.1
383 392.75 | 47.1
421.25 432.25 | 46.6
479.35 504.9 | 46.5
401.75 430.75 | 45.7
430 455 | 48.1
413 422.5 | 45.3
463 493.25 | 47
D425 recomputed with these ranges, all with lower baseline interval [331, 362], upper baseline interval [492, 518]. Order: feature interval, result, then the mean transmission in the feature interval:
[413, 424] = -0.04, 45.6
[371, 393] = -0.09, 46.6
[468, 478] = -0.05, 48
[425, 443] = -0.06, 47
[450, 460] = -0.07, 48.2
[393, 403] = -0.06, 46.2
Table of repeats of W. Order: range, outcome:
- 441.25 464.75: 48.5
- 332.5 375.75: 43.4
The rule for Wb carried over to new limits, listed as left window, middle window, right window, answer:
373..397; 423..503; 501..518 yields -1.52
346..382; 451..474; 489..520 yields -0.88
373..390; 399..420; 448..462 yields 0.84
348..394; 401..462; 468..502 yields -0.73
